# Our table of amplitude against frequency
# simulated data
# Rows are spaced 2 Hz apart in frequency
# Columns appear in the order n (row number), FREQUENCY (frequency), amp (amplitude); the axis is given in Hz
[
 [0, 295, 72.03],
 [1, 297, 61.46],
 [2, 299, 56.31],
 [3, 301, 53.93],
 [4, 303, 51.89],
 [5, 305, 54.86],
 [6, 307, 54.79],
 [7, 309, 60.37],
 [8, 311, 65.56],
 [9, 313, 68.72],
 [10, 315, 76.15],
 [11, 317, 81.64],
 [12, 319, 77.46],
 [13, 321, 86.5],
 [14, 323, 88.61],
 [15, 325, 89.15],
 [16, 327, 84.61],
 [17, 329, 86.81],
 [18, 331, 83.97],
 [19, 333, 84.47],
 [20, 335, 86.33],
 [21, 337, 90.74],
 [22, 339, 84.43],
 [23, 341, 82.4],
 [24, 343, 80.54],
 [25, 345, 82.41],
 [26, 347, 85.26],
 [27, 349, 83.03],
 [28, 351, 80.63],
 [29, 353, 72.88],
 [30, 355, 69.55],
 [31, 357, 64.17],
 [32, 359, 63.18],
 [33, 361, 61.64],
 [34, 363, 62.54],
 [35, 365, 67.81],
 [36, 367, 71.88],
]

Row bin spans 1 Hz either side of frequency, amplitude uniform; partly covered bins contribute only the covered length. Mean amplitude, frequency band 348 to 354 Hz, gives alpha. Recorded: 78.8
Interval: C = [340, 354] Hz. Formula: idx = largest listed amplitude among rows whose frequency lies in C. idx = 85.26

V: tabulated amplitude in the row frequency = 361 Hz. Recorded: 61.64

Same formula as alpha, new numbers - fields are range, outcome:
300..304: 52.9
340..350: 82.7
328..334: 85.1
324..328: 86.9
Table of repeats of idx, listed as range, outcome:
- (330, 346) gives 90.74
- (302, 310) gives 60.37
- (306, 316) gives 76.15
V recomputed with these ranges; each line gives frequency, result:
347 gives 85.26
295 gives 72.03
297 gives 61.46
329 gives 86.81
